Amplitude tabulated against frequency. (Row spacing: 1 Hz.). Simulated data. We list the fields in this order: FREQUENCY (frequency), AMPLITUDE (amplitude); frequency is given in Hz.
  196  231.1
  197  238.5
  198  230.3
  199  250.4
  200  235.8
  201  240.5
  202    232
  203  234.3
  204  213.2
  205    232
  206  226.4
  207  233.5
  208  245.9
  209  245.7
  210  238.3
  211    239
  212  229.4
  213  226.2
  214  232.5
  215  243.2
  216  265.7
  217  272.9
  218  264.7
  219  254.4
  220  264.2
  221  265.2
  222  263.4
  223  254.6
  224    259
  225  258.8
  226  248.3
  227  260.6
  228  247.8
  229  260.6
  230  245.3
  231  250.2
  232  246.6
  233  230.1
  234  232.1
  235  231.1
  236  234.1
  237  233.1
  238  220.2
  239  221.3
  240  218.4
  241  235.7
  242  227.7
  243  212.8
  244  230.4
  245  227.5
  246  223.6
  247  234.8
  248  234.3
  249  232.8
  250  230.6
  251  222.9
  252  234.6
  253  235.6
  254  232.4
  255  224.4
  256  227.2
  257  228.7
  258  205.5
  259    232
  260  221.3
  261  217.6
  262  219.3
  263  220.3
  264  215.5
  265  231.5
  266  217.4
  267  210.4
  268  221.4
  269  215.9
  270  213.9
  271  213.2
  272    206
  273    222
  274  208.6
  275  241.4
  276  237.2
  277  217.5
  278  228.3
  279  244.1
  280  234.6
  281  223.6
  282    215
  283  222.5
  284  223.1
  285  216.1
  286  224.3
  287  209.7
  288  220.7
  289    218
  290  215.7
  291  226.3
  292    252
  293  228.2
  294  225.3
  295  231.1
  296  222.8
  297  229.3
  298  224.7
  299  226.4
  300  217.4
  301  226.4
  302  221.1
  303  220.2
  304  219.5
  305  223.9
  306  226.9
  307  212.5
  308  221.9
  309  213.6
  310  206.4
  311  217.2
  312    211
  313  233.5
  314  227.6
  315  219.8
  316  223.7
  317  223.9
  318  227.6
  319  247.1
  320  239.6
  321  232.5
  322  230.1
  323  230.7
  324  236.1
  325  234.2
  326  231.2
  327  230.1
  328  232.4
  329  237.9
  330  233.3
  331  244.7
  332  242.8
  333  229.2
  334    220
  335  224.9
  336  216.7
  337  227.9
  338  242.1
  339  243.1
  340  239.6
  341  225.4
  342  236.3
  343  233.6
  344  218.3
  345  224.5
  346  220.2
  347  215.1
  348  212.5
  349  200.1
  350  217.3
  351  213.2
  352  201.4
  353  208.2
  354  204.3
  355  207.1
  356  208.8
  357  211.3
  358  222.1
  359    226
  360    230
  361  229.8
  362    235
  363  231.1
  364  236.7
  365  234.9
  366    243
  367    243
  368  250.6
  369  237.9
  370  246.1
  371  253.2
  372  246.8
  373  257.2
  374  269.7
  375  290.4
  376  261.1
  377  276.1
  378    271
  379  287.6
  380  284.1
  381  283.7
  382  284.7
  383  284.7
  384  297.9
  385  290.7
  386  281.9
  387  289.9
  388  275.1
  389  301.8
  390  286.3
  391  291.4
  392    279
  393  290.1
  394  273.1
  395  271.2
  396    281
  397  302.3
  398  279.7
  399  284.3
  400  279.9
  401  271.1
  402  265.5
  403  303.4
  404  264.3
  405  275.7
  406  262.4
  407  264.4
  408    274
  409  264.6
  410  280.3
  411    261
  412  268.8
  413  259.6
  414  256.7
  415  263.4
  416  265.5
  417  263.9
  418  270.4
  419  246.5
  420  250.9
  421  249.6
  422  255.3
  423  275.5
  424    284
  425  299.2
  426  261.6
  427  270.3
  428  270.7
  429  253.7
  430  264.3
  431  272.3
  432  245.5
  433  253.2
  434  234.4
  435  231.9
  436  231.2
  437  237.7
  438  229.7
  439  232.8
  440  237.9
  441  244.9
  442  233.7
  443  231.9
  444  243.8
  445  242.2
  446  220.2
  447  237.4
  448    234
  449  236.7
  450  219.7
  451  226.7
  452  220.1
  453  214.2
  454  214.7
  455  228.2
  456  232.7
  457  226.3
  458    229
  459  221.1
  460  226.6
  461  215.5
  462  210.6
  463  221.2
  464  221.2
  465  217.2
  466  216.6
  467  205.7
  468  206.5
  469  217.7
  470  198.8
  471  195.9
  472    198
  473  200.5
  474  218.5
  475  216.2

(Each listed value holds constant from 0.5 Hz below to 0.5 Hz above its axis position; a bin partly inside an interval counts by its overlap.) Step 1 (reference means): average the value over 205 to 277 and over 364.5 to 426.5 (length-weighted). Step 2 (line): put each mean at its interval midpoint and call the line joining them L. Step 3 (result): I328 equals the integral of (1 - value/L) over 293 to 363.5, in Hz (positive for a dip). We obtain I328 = 8.4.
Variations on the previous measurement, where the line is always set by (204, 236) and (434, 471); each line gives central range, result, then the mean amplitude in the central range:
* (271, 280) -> 0.6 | 225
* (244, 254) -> 0.5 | 231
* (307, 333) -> 0.9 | 229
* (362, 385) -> -3.0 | 262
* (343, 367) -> 1.4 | 220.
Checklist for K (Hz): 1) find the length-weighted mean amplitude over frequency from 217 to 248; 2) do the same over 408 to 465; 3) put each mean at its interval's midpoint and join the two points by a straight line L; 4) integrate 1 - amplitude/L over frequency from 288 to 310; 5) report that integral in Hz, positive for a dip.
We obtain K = 1.8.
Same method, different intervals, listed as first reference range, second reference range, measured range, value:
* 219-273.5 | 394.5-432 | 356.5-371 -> 1.3 Hz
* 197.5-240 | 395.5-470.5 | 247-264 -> 1.2 Hz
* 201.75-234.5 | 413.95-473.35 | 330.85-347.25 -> 0.8 Hz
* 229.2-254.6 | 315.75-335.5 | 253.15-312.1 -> 2.5 Hz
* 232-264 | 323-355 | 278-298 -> 0.1 Hz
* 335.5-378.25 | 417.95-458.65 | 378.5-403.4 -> -5.0 Hz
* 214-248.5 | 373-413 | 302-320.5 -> 2.7 Hz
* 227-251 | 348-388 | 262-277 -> 1.1 Hz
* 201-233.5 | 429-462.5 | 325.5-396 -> -2.4 Hz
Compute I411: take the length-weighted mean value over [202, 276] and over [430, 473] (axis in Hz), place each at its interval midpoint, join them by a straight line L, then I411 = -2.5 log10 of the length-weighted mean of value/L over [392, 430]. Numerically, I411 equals -0.19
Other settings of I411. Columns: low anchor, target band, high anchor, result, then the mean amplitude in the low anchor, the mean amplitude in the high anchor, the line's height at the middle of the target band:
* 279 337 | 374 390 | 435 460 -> -0.236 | 226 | 230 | 228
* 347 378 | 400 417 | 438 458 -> -0.161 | 234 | 230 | 232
